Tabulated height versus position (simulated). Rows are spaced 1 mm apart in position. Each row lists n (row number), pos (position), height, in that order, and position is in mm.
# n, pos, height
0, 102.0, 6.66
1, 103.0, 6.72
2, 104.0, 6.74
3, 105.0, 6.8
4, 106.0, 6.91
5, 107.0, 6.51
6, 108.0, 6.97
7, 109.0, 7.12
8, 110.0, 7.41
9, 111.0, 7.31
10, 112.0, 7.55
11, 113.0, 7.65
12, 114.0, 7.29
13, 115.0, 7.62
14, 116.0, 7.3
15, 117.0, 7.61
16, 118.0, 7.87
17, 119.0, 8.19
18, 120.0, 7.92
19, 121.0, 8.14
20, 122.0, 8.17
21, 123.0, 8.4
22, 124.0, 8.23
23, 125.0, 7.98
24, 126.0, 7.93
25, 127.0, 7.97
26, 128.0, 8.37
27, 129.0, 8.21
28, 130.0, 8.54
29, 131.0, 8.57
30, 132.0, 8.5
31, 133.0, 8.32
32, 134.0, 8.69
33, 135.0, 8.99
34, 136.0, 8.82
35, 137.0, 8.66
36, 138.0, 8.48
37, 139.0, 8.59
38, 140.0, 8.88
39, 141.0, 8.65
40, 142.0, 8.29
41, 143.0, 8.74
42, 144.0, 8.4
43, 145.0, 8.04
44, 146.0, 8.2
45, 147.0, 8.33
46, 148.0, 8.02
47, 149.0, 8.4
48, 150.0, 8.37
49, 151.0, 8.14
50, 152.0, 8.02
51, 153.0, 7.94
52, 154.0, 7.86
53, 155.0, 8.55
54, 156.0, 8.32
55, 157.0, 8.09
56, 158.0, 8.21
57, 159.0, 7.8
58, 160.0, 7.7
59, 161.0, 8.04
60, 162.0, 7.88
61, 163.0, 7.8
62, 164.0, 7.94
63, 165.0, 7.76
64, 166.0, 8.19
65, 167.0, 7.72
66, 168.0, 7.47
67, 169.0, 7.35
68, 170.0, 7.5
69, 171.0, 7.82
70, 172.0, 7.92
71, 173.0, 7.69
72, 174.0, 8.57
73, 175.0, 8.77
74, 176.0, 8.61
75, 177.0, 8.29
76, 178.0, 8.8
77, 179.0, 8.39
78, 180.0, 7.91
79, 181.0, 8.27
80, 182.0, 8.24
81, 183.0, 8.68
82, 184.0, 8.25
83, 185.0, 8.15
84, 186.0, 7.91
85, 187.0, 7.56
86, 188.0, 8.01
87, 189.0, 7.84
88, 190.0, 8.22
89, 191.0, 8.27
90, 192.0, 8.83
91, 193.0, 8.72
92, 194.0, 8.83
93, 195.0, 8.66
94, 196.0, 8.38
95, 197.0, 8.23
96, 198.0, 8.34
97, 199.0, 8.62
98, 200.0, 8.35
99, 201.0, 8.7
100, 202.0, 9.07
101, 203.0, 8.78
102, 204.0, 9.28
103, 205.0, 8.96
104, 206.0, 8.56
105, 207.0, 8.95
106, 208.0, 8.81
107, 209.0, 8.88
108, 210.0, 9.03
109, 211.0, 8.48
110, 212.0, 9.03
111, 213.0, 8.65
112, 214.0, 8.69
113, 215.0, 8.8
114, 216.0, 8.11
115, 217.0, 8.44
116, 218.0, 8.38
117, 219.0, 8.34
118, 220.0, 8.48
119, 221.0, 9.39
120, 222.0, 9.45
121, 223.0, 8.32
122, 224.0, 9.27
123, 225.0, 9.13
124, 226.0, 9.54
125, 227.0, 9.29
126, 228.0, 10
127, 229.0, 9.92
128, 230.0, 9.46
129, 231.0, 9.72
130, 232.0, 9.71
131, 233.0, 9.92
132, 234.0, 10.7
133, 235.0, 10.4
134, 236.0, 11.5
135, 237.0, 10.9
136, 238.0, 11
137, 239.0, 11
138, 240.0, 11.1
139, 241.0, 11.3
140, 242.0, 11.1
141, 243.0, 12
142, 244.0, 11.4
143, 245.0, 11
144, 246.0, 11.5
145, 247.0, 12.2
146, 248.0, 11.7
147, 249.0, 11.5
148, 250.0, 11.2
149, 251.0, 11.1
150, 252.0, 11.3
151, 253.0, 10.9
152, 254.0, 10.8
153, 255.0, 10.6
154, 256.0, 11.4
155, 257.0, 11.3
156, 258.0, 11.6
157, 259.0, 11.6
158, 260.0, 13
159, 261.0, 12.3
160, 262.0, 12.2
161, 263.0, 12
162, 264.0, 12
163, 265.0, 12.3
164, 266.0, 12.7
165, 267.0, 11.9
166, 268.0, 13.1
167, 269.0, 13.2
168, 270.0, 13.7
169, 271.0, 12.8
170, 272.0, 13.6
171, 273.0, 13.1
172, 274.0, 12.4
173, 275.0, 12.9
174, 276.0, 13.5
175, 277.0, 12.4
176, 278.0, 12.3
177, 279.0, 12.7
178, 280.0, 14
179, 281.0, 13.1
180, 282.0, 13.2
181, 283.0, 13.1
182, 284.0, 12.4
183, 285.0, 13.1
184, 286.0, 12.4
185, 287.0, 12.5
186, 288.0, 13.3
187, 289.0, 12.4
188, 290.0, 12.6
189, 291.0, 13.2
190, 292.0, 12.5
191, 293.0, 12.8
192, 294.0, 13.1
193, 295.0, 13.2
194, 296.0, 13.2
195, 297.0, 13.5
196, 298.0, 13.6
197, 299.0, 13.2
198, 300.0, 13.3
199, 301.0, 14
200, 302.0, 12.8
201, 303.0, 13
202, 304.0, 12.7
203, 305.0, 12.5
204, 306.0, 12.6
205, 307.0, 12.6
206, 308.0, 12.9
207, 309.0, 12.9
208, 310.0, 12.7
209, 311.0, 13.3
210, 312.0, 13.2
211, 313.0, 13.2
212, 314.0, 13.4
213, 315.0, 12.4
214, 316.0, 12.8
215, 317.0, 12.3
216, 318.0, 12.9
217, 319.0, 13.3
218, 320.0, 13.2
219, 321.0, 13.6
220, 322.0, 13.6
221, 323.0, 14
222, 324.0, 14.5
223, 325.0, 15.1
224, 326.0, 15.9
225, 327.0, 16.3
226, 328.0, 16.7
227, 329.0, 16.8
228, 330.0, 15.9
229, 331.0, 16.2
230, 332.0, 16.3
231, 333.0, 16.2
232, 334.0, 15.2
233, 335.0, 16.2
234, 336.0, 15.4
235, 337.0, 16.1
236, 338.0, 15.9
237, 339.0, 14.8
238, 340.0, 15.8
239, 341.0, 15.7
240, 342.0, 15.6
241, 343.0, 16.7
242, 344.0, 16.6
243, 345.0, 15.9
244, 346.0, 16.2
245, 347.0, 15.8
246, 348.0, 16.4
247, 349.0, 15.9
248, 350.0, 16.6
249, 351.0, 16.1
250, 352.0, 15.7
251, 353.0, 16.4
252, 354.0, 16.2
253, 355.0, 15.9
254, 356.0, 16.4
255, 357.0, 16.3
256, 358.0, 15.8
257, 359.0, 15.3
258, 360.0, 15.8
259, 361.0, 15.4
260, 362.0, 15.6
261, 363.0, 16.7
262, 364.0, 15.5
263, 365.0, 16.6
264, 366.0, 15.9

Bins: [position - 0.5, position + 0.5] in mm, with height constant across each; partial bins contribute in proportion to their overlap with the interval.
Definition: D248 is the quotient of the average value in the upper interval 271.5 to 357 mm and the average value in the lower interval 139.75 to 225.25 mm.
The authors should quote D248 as 1.69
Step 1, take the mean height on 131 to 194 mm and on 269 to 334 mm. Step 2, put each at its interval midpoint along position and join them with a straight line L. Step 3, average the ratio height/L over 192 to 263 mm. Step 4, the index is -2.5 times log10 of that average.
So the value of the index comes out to 0.08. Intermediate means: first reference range 8.22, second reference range 13.5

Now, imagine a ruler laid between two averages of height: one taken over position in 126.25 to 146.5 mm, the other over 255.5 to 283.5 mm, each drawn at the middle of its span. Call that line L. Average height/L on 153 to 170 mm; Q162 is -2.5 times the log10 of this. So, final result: 0.172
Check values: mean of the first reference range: 8.49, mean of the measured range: 7.91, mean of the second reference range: 12.6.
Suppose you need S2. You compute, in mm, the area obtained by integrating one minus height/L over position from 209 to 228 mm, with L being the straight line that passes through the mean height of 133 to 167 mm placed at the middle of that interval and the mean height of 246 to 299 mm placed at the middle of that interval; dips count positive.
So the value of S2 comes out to 3.1 mm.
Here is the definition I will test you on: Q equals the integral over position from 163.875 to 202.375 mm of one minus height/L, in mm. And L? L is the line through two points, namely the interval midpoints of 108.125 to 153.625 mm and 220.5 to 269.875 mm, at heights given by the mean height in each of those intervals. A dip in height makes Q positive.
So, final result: 5.0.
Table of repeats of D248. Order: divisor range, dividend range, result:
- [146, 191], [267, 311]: 1.61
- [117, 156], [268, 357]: 1.70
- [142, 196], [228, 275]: 1.42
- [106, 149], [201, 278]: 1.32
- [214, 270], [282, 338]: 1.28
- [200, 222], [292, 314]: 1.49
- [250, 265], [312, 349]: 1.30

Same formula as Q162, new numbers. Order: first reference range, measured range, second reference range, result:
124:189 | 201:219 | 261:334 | 0.16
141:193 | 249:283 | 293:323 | -0.06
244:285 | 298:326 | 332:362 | 0.09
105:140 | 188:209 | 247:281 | 0.19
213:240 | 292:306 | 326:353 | 0.05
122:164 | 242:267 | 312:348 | 0.06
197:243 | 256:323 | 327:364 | 0.01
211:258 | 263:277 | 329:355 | -0.06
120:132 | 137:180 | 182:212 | 0.03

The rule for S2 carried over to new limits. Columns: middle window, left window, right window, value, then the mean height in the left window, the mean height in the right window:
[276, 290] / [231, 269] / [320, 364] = 0.1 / 11.4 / 15.8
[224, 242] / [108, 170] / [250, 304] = 1.4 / 8.08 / 12.6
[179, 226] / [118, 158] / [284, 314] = 7.4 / 8.32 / 13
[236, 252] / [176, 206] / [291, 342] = -0.8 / 8.44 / 14.1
